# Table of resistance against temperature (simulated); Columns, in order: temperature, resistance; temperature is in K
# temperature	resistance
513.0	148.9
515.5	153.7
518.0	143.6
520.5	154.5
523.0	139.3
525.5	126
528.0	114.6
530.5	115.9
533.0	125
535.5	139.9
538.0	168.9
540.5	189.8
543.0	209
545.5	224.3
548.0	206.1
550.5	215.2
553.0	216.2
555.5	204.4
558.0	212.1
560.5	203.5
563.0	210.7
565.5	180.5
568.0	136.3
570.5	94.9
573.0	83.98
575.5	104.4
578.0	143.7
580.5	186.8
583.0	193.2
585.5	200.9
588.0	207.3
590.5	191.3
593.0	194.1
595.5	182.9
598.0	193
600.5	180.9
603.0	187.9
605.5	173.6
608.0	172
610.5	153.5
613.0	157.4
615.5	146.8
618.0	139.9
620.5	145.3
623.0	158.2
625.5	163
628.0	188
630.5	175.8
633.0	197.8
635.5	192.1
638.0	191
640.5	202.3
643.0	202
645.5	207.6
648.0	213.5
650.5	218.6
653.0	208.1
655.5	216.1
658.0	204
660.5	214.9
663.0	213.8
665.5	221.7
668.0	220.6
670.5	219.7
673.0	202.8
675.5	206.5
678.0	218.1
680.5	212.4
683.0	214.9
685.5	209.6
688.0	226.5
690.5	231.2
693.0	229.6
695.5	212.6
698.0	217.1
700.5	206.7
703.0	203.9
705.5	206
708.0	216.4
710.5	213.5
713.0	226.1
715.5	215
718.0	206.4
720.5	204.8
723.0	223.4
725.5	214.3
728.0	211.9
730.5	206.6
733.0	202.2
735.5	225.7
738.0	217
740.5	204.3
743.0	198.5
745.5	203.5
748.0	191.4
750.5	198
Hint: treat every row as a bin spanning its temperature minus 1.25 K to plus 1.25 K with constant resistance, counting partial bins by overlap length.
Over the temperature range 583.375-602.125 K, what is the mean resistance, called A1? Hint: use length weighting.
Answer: 193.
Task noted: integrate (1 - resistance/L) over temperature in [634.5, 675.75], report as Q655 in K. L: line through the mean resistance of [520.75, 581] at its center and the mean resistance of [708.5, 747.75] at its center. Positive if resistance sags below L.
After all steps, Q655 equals -3.8 K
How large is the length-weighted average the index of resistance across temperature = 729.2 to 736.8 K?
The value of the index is 212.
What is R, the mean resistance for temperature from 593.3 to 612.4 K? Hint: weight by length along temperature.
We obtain 178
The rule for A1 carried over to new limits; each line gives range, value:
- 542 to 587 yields 179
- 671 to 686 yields 211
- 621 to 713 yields 207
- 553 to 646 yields 175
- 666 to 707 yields 215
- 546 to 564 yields 210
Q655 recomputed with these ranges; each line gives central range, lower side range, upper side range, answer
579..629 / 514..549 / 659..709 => 2.4 K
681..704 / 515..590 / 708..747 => -1.6 K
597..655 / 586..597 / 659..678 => 6.3 K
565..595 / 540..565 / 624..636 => 5.9 K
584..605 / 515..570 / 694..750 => -1.0 K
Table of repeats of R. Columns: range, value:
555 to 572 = 175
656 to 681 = 214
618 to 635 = 170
